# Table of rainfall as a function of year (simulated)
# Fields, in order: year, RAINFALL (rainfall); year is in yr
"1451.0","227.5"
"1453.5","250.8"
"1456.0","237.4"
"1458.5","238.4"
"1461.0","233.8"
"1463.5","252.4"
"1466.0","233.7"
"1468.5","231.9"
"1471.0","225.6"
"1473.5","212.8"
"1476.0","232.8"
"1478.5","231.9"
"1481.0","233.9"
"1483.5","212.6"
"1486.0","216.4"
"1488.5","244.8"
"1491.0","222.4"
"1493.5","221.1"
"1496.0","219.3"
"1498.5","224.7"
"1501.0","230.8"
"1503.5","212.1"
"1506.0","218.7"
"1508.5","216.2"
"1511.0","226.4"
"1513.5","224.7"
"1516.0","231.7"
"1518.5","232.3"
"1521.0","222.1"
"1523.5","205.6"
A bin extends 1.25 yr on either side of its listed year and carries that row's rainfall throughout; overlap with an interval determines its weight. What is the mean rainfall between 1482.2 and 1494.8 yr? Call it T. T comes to 223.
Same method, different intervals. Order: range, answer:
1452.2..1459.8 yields 242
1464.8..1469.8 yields 233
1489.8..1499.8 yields 222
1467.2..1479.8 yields 227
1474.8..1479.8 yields 232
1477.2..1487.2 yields 224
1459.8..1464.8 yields 243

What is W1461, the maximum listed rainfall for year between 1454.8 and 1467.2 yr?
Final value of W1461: 252.4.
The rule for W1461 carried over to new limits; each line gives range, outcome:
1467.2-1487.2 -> 233.9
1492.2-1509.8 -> 230.8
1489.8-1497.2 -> 222.4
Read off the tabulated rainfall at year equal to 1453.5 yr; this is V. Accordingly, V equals 250.8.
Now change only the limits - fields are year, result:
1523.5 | 205.6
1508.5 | 216.2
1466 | 233.7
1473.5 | 212.8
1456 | 237.4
